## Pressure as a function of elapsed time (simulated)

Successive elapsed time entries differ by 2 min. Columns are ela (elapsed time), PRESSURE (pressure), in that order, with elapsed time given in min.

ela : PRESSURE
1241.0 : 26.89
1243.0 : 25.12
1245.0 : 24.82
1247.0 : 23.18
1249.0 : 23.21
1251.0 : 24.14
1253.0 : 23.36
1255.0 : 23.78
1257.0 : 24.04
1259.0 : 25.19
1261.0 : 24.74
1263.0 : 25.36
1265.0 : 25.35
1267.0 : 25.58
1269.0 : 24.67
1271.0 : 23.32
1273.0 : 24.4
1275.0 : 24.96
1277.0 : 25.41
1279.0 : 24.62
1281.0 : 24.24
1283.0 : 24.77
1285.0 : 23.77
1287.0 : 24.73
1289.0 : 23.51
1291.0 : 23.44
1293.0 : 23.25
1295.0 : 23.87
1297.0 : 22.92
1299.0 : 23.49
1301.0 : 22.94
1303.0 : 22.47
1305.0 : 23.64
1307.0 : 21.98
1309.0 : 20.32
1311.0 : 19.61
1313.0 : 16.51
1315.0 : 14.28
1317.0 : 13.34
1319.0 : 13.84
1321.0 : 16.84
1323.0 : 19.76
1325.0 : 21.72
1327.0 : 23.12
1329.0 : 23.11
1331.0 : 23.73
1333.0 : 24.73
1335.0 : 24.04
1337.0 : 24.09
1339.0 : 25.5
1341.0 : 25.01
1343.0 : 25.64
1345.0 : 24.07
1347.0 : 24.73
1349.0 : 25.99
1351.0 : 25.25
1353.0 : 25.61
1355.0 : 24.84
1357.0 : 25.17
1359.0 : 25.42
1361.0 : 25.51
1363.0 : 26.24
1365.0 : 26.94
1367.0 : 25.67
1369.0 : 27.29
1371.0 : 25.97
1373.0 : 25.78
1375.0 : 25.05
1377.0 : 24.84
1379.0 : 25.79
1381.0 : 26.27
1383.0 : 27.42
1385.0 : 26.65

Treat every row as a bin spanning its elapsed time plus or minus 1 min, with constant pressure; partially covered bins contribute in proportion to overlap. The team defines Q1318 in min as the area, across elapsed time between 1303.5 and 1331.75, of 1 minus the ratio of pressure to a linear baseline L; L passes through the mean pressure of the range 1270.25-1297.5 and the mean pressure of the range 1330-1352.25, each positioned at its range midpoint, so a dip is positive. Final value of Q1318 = 5.9 min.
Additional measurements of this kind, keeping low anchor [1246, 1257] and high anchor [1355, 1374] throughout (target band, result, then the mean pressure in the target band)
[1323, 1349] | 1.4 min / 24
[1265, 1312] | 1.4 min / 23.6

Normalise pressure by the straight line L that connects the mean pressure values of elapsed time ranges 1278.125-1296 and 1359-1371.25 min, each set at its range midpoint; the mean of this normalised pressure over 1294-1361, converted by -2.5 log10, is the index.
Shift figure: 0.13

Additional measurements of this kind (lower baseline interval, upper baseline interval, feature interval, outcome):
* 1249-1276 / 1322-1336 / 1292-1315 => 0.093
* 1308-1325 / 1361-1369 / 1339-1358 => -0.092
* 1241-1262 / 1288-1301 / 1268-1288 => -0.034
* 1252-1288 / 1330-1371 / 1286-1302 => 0.057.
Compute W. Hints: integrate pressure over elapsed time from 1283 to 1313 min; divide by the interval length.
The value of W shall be 22.7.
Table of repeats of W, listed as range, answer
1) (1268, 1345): 22.4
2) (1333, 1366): 25.2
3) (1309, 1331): 18.6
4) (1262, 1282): 24.8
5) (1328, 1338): 23.9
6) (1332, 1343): 24.8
